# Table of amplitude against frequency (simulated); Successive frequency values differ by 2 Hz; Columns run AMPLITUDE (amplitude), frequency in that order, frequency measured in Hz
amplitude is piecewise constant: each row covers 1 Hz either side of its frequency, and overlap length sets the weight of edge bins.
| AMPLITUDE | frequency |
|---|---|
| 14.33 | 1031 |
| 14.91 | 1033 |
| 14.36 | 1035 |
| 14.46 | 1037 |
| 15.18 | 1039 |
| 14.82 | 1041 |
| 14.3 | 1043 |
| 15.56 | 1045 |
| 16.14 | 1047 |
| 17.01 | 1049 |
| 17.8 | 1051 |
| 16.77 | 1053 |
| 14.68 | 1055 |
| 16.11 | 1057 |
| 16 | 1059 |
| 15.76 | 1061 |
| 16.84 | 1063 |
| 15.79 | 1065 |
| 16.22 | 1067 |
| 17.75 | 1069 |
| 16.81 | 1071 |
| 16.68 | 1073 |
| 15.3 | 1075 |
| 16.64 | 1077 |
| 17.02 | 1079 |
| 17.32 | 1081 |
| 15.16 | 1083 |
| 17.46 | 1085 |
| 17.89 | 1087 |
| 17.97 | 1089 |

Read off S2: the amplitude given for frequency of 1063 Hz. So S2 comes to 16.84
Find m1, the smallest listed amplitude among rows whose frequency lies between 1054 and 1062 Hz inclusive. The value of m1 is 14.68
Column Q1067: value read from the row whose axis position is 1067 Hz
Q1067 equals 16.22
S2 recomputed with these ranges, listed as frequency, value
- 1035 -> 14.36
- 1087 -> 17.89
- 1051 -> 17.8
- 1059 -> 16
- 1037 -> 14.46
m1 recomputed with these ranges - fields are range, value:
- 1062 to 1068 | 15.79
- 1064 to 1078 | 15.3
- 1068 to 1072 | 16.81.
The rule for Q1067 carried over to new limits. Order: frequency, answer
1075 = 15.3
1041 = 14.82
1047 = 16.14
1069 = 17.75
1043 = 14.3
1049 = 17.01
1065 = 15.79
